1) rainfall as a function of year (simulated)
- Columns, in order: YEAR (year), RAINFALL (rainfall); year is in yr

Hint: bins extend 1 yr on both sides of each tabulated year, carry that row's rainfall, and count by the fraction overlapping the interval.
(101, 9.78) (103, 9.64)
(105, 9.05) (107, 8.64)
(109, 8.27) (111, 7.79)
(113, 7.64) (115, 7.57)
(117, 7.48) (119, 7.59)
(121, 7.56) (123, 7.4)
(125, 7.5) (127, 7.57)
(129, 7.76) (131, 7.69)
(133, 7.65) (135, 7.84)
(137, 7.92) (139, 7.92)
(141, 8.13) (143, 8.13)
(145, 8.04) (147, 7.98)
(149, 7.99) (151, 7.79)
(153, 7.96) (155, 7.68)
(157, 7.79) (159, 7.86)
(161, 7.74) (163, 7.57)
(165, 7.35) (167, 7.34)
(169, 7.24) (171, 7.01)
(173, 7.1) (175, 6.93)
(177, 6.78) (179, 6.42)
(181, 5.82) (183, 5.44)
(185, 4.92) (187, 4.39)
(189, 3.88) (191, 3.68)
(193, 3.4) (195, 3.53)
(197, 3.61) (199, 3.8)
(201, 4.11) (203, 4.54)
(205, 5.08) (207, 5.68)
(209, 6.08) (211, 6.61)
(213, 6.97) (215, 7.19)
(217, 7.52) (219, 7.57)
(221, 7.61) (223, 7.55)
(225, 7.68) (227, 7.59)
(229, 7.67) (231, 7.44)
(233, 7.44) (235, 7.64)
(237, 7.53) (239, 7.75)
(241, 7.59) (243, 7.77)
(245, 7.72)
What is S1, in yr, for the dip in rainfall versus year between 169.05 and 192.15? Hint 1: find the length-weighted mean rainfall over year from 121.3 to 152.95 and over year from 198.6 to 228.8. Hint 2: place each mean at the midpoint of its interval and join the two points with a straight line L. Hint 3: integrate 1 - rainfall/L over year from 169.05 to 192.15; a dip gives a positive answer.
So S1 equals 4.4 yr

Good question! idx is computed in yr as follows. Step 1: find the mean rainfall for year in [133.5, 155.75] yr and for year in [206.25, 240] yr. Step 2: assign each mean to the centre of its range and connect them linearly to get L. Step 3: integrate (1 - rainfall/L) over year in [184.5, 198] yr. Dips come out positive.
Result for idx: 6.6 yr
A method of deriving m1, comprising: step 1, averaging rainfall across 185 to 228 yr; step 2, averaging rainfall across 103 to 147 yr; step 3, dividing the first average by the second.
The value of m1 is 0.7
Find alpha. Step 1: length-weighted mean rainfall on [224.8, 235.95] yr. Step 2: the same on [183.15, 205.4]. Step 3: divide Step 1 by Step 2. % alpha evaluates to 1.84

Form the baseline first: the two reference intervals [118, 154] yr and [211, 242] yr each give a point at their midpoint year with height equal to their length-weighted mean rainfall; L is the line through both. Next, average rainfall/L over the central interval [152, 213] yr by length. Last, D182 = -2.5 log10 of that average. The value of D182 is 0.28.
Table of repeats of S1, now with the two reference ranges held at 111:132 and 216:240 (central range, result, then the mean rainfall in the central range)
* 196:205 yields 4.1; 4.13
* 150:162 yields -0.3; 7.8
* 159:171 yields 0.2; 7.45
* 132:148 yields -0.8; 7.95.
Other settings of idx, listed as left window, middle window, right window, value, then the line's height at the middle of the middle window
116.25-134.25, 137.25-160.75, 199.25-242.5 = -1.7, 7.4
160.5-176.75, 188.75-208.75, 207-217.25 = 7.7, 6.88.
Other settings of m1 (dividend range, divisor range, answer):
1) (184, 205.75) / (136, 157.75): 0.51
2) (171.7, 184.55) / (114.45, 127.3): 0.85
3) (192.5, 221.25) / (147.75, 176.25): 0.74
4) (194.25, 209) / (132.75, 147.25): 0.56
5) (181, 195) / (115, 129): 0.58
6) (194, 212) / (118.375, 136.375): 0.63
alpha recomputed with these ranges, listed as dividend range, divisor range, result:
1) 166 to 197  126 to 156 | 0.70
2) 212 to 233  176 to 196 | 1.55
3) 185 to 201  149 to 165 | 0.50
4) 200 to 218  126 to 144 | 0.76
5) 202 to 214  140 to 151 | 0.73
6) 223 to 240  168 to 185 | 1.17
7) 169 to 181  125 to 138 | 0.88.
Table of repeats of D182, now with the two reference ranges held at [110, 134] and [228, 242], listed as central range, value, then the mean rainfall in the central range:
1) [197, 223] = 0.25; 6.03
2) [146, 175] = 0.00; 7.58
